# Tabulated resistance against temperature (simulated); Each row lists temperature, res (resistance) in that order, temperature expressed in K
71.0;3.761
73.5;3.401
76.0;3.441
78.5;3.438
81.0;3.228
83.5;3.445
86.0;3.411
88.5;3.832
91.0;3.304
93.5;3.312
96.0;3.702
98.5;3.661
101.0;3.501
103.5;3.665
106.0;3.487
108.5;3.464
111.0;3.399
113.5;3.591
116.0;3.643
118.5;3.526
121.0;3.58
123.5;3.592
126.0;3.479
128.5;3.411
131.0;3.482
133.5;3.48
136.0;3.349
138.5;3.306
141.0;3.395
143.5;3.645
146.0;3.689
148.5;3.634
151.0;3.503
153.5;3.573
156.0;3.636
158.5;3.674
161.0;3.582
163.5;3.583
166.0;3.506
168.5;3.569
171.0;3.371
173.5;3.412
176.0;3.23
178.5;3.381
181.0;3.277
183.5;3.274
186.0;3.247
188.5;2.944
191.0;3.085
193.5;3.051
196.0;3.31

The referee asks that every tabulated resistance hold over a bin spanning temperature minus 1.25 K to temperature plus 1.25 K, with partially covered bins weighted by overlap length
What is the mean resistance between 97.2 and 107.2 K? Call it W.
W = 3.58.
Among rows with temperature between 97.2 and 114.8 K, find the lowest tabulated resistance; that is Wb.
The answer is 3.399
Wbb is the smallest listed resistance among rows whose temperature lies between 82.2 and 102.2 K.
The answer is 3.304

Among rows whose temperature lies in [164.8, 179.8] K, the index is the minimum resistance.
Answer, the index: 3.23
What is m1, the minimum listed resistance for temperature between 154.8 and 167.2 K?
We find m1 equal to 3.506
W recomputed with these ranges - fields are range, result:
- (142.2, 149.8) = 3.65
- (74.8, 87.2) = 3.39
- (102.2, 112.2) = 3.5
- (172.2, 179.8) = 3.34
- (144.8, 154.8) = 3.6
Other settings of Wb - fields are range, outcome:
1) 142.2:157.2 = 3.503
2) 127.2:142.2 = 3.306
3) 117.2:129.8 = 3.411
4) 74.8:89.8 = 3.228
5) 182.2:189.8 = 2.944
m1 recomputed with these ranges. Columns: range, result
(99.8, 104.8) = 3.501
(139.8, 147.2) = 3.395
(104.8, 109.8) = 3.464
